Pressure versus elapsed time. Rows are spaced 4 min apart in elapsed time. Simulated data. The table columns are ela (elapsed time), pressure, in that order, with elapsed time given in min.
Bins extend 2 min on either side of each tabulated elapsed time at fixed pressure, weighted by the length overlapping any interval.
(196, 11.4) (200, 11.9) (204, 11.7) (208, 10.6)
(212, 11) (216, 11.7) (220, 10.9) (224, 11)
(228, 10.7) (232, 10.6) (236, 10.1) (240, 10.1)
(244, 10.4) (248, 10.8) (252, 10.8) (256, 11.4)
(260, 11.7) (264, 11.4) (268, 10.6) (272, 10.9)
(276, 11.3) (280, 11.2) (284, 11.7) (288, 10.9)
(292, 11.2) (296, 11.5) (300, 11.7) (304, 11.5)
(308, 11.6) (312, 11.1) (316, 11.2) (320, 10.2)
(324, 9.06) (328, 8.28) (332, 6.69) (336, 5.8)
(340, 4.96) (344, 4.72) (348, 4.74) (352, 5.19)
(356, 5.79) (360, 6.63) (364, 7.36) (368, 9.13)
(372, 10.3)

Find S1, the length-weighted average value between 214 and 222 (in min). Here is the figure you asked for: 11.3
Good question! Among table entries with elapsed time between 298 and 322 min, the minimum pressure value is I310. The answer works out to 10.2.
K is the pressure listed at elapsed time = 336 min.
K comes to 5.8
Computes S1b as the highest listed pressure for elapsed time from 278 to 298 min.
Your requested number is 11.7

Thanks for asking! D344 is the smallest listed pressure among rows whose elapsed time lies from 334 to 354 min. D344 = 4.72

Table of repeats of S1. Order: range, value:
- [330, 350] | 5.38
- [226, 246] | 10.4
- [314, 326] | 10.2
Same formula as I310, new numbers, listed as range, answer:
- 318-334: 6.69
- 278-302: 10.9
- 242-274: 10.4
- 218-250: 10.1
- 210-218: 11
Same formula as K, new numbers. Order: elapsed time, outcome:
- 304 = 11.5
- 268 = 10.6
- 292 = 11.2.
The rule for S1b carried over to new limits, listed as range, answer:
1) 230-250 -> 10.8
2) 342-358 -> 5.79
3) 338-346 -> 4.96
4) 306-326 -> 11.6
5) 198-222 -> 11.9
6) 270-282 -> 11.3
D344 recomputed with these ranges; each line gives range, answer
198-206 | 11.7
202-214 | 10.6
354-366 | 5.79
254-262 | 11.4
